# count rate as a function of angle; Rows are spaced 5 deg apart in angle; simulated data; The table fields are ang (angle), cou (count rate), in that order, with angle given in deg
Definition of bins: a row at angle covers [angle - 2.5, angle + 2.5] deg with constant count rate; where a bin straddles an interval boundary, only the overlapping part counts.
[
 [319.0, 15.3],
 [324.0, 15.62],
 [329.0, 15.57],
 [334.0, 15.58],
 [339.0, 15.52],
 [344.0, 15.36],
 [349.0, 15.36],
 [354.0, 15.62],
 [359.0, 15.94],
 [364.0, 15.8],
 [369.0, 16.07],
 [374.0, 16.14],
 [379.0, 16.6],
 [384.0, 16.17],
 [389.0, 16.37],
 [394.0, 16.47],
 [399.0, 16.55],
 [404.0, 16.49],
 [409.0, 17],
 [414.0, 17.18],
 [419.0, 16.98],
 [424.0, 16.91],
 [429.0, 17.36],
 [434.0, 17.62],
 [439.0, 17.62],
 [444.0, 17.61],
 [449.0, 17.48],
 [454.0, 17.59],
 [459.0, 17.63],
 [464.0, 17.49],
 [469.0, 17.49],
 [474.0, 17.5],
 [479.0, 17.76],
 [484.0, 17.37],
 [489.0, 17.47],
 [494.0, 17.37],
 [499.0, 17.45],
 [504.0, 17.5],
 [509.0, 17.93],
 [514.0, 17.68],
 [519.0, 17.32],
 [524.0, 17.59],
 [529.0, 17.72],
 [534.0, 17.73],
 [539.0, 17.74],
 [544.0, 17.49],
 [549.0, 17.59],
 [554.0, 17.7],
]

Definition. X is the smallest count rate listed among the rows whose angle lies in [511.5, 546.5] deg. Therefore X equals 17.32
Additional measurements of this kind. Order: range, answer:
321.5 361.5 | 15.36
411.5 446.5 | 16.91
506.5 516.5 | 17.68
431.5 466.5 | 17.48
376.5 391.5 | 16.17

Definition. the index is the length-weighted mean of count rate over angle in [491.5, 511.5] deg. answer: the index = 17.6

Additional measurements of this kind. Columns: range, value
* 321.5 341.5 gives 15.6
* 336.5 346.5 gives 15.4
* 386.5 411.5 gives 16.6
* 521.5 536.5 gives 17.7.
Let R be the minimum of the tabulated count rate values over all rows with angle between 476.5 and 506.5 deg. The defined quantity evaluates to 17.37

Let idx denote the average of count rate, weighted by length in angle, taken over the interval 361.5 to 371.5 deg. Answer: 15.9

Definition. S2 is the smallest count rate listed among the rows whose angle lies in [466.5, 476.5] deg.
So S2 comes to 17.49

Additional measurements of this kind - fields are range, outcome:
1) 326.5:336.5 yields 15.57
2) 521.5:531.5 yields 17.59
